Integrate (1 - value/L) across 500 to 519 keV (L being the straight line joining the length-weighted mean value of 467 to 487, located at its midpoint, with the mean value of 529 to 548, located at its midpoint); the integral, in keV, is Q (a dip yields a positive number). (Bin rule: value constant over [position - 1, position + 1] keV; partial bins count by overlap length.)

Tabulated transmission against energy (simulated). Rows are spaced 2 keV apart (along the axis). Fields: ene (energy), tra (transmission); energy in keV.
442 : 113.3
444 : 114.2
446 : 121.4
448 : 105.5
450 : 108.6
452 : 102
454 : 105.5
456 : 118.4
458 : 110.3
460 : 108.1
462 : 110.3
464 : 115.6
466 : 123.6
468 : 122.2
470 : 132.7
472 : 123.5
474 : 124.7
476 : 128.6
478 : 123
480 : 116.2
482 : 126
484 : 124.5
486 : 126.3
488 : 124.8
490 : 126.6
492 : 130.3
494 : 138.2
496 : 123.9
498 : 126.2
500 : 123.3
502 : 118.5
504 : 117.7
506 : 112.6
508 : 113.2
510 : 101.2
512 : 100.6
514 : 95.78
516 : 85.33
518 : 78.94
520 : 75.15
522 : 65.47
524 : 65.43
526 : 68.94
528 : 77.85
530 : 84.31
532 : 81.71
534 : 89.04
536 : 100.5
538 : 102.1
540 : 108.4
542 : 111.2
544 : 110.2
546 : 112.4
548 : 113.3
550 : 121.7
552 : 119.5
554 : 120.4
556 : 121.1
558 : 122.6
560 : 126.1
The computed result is 1.45 keV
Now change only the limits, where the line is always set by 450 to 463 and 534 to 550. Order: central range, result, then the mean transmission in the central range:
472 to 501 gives -4.6 keV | 126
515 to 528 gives 4.2 keV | 73.6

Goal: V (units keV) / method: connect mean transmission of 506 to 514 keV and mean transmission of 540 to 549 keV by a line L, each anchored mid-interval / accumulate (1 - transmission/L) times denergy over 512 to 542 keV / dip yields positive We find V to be 6.24 keV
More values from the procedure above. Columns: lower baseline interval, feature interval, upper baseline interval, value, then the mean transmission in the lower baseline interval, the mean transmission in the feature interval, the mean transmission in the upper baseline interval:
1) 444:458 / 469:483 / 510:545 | -2.9 keV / 111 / 125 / 88.7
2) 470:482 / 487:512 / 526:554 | -0.9 keV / 124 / 121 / 102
